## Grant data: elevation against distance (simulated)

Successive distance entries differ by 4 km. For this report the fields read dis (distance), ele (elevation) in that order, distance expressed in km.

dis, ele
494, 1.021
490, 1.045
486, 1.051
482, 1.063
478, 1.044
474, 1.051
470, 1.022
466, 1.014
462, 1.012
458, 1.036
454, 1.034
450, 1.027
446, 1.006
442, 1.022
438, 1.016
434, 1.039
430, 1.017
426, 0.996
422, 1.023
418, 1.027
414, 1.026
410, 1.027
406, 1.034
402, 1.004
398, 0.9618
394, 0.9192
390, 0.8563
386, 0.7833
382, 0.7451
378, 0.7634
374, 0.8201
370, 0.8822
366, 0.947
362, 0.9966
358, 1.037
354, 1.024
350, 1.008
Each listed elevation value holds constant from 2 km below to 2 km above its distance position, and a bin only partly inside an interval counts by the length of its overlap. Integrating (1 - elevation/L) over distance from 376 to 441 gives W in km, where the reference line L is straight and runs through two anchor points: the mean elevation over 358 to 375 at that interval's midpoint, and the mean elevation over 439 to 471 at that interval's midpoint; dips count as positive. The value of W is 1.5 km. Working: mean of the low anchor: 0.932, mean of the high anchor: 1.02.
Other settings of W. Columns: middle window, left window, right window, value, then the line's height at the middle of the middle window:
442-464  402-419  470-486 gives 0.4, 1.04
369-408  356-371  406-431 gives 4.6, 0.994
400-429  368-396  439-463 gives -3.2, 0.918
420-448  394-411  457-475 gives -0.2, 1.01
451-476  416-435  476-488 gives 0.3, 1.04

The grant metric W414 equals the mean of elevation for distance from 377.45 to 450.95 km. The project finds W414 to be 0.966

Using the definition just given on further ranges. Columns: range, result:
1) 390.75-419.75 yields 0.993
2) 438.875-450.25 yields 1.02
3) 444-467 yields 1.02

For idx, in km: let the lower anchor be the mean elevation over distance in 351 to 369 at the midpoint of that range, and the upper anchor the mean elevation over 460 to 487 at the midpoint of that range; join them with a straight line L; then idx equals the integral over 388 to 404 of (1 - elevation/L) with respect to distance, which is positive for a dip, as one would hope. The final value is 1.2 km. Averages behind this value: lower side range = 0.995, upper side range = 1.04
